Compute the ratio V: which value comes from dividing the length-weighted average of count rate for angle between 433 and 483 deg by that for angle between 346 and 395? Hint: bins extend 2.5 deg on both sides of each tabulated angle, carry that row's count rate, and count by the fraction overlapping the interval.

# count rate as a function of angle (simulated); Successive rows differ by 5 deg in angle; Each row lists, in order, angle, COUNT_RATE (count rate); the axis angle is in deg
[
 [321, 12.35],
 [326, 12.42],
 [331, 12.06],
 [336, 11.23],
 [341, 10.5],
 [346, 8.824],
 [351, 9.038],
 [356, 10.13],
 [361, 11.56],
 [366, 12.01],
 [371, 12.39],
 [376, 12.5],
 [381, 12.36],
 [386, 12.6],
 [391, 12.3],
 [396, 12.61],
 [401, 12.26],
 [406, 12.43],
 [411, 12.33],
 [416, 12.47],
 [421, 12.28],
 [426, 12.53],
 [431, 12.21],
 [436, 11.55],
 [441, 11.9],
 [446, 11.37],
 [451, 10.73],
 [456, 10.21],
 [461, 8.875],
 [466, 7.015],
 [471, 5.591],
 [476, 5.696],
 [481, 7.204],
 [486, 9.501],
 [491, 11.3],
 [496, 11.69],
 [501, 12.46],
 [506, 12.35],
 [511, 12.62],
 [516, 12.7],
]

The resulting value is 0.8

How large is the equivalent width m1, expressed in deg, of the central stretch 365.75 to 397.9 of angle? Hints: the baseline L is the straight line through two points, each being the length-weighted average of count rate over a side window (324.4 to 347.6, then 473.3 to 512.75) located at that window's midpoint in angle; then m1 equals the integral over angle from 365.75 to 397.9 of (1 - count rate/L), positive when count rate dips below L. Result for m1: -4.8 deg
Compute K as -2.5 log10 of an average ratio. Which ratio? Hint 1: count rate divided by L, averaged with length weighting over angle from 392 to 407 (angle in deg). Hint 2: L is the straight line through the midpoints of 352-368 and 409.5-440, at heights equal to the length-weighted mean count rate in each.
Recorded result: -0.061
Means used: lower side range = 11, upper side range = 12.2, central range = 12.4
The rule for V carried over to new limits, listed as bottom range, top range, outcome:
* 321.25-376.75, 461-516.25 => 0.87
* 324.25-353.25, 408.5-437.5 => 1.15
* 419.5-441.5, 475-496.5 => 0.75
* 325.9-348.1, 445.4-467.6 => 0.88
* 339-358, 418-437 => 1.27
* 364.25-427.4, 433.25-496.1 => 0.76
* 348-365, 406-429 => 1.20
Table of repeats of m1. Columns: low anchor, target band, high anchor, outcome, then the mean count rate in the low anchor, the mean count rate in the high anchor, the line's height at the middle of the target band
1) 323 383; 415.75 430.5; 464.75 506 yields -3.3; 11.3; 9.08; 10.1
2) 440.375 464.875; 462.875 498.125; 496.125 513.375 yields 9.9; 10.3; 12.4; 11.4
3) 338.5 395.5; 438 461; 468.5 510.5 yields -1.4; 11.3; 9.62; 10.2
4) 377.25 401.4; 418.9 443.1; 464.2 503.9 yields -2.7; 12.4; 8.87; 10.9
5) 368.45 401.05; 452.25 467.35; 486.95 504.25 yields 3.7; 12.4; 11.6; 11.9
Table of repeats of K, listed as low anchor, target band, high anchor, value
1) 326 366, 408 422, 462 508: -0.239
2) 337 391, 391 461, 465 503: -0.181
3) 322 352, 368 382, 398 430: -0.073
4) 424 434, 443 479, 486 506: 0.371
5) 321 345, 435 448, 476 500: -0.143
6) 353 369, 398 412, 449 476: -0.241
